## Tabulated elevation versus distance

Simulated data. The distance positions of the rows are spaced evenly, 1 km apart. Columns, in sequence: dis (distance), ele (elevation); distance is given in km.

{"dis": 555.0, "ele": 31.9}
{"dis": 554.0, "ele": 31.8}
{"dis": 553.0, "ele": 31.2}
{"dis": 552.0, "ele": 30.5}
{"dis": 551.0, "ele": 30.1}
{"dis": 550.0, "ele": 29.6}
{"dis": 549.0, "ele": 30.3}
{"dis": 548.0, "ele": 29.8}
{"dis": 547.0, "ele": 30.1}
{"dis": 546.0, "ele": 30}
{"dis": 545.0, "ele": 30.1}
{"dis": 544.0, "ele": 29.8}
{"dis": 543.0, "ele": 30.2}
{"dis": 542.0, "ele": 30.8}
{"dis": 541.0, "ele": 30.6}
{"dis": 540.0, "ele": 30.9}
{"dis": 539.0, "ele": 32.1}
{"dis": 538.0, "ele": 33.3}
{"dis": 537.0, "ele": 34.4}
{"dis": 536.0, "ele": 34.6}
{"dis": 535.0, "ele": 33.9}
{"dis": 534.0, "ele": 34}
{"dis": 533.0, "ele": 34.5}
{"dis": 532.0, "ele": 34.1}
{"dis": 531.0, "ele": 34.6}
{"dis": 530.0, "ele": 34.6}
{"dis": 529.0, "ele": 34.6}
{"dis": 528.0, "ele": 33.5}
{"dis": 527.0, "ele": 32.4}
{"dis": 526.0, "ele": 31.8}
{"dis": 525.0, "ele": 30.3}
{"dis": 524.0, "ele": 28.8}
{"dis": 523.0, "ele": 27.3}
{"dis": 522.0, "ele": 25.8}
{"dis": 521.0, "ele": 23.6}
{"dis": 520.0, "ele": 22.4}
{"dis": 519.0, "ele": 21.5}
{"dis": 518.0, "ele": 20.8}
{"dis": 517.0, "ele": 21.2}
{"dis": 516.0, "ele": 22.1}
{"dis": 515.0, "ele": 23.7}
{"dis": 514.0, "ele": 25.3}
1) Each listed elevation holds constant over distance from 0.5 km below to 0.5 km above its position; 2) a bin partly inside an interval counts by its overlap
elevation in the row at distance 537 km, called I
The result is 34.4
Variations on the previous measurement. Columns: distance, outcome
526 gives 31.8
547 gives 30.1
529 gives 34.6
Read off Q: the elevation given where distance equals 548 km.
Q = 29.8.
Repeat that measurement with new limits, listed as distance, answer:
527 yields 32.4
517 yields 21.2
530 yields 34.6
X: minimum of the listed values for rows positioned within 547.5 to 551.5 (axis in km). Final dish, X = 29.6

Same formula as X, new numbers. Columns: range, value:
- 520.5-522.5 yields 23.6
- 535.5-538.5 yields 33.3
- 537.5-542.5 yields 30.6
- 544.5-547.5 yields 30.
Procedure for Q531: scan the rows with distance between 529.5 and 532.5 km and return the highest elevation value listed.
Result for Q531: 34.6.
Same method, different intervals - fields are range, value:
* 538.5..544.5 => 32.1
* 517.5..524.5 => 28.8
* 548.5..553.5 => 31.2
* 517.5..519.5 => 21.5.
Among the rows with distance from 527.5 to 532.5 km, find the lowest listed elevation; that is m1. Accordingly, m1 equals 33.5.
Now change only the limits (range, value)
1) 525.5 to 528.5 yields 31.8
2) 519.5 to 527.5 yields 22.4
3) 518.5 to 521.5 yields 21.5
